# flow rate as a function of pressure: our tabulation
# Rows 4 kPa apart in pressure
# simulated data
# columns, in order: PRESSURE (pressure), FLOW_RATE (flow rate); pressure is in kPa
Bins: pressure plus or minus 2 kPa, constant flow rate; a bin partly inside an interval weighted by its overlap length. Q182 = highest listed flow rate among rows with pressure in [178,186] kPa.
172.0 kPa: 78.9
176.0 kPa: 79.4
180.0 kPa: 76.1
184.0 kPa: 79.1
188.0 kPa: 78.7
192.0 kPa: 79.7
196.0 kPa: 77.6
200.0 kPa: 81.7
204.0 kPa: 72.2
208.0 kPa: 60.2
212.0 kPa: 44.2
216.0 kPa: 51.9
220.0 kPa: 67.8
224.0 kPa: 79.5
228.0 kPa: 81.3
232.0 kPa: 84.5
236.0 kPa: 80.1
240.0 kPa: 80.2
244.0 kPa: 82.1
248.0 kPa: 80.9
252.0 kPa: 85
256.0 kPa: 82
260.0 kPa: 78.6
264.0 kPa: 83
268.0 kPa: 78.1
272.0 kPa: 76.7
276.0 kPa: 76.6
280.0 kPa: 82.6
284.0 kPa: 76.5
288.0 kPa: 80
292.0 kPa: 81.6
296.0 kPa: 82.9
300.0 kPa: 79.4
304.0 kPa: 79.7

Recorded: 79.1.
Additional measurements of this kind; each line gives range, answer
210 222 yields 67.8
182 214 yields 81.7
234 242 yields 80.2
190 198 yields 79.7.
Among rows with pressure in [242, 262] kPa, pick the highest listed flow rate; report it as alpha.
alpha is 85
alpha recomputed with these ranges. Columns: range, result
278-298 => 82.9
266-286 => 82.6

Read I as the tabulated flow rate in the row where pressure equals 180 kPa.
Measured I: 76.1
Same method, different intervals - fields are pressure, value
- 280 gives 82.6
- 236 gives 80.1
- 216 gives 51.9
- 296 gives 82.9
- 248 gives 80.9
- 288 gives 80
